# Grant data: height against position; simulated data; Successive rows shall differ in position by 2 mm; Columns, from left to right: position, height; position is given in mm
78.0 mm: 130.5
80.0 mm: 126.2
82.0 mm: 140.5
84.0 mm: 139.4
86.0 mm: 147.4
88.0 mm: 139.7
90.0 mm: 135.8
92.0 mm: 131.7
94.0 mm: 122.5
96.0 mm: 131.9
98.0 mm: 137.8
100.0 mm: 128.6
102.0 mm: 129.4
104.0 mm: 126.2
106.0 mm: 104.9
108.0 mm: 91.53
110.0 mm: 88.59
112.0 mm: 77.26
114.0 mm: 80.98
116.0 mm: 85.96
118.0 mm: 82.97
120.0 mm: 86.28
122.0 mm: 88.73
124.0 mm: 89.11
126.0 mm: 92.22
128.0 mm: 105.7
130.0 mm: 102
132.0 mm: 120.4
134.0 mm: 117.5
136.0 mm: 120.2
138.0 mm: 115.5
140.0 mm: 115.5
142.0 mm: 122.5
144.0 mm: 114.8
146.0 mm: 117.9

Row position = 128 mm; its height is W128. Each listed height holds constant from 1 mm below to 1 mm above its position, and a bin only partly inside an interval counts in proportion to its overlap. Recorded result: 105.7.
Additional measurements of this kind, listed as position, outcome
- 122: 88.73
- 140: 115.5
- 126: 92.22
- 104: 126.2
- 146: 117.9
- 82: 140.5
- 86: 147.4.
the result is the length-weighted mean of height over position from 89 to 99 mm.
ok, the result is 132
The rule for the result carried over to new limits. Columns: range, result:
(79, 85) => 135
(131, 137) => 119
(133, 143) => 118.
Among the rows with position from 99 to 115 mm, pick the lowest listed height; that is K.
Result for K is 77.26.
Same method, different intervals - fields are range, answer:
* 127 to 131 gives 102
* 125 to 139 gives 92.22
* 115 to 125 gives 82.97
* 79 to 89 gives 126.2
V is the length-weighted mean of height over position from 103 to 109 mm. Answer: 108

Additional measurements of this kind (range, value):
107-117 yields 84.9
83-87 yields 143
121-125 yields 88.9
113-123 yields 85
